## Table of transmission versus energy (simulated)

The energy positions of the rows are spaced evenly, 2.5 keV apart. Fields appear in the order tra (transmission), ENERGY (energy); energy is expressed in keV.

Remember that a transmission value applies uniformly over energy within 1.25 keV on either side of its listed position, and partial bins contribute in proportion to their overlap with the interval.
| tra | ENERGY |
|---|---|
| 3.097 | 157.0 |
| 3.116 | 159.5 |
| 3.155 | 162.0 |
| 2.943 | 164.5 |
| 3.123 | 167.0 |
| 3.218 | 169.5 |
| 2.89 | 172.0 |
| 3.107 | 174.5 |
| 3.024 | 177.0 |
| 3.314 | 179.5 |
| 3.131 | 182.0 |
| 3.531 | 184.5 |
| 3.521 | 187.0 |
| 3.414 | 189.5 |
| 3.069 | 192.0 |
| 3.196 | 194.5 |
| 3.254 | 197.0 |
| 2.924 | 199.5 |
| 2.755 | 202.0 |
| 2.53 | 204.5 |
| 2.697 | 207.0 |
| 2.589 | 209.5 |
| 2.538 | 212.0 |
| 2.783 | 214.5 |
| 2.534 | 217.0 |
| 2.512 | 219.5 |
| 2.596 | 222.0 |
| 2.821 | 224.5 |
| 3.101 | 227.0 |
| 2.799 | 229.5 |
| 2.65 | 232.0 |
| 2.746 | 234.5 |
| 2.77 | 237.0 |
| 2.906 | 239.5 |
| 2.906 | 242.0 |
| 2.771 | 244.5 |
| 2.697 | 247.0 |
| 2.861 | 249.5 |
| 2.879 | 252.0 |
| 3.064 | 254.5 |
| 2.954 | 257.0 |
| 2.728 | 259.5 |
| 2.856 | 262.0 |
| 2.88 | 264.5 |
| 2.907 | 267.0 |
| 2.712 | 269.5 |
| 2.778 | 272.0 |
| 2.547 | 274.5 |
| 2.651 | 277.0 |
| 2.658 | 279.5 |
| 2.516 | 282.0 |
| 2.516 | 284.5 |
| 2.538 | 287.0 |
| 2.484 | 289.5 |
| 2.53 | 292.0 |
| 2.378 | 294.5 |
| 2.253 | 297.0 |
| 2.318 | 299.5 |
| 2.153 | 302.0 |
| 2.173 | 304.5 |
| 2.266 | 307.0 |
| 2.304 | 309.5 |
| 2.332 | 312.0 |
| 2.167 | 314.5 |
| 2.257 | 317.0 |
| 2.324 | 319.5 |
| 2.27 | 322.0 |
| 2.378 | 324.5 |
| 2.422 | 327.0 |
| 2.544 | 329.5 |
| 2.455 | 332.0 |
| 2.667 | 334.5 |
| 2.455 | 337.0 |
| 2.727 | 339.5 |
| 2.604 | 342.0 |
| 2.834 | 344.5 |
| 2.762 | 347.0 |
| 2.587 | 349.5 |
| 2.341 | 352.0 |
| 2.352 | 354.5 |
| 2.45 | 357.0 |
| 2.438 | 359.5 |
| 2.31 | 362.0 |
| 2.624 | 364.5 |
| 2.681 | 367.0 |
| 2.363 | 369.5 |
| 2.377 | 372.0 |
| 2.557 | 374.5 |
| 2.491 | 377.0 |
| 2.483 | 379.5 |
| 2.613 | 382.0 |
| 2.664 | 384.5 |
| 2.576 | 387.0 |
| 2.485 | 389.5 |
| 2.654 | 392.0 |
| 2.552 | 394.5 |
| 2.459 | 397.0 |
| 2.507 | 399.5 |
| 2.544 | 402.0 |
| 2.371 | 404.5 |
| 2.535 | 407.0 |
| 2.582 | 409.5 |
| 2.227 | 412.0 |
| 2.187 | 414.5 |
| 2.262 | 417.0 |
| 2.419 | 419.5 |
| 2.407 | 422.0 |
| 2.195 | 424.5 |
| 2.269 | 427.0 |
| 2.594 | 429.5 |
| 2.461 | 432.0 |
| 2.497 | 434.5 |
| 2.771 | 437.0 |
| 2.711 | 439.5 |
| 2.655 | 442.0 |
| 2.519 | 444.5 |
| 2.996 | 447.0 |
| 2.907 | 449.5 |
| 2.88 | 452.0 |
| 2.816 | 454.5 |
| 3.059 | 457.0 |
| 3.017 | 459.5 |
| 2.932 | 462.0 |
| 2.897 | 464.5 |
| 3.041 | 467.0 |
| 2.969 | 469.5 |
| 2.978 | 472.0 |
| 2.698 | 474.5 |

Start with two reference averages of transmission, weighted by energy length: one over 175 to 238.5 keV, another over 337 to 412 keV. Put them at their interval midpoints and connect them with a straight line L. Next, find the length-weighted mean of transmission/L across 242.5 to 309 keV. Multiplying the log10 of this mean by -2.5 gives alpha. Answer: 0.06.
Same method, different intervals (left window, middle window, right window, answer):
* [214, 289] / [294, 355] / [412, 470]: 0.13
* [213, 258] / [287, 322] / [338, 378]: 0.15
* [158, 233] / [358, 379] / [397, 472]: 0.10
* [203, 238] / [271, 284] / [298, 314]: -0.10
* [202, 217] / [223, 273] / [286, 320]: -0.14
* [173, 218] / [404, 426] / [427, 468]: 0.19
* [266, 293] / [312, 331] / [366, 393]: 0.11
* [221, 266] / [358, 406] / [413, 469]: 0.08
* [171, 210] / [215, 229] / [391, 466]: 0.11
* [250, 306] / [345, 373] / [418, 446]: 0.03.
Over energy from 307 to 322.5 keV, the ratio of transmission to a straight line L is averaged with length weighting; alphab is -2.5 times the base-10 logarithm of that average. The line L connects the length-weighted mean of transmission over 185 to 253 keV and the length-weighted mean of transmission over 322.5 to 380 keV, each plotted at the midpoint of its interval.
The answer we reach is 0.15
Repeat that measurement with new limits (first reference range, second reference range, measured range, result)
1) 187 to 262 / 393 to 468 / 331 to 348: 0.027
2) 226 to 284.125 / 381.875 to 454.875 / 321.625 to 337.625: 0.089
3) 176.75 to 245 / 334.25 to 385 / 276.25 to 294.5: 0.075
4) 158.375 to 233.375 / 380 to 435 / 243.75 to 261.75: -0.011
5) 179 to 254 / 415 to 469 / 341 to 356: 0.077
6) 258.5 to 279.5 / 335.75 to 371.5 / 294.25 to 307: 0.188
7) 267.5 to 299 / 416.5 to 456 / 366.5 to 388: 0.021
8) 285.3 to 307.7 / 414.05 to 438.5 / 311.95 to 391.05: -0.050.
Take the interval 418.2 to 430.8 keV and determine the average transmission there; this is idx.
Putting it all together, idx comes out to 2.38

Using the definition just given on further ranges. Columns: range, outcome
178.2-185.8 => 3.32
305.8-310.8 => 2.29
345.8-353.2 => 2.56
